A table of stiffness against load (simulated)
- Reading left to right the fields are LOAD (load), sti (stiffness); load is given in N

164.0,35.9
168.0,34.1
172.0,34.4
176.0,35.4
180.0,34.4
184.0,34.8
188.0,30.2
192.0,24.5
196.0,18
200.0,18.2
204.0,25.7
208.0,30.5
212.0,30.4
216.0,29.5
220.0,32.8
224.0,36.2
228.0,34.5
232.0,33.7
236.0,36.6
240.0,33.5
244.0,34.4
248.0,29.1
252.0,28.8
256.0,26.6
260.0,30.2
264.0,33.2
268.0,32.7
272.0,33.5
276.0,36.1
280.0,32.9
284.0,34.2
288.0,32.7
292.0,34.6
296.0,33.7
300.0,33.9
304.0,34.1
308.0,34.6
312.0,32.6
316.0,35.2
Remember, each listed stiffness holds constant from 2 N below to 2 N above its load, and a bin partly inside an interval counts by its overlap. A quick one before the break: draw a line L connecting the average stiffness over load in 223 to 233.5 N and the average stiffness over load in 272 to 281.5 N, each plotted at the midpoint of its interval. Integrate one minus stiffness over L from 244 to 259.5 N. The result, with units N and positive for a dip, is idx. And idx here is 2.4 N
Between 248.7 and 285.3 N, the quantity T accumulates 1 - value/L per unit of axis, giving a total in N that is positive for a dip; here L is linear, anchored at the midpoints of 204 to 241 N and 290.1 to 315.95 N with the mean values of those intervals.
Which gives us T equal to 1.7 N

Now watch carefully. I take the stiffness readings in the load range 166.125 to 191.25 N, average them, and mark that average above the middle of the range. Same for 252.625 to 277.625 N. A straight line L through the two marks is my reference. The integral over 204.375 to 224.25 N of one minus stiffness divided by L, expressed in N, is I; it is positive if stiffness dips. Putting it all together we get 1.1 N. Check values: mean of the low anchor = 33.4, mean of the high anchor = 31.8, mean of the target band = 31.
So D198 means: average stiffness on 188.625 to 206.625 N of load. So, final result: 22.6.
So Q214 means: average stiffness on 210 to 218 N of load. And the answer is 29.9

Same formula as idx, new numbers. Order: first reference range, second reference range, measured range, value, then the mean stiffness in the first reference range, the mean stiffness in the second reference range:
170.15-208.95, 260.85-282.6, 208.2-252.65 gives -2.46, 28.5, 33.5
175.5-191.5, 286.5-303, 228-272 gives 1.66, 32.7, 33.8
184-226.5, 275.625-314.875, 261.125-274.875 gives -0.44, 28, 33.9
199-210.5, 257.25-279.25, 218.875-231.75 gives -3.00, 25.6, 32.9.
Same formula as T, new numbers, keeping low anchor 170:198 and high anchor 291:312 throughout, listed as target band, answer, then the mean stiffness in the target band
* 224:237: -1.34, 35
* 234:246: -1.05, 34.8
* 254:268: 1.00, 30.4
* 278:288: 0.01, 33.4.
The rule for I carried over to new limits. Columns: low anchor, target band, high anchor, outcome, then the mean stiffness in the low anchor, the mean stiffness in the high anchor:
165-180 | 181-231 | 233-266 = 6.47 N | 34.7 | 31.6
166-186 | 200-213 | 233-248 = 2.73 N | 34.6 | 34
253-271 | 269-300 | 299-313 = -1.52 N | 30.7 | 33.9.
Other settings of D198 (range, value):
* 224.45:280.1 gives 32.6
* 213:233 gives 33.2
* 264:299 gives 33.8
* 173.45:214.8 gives 28.3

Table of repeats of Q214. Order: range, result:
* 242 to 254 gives 30.8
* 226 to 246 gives 34.5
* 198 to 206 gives 21.9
